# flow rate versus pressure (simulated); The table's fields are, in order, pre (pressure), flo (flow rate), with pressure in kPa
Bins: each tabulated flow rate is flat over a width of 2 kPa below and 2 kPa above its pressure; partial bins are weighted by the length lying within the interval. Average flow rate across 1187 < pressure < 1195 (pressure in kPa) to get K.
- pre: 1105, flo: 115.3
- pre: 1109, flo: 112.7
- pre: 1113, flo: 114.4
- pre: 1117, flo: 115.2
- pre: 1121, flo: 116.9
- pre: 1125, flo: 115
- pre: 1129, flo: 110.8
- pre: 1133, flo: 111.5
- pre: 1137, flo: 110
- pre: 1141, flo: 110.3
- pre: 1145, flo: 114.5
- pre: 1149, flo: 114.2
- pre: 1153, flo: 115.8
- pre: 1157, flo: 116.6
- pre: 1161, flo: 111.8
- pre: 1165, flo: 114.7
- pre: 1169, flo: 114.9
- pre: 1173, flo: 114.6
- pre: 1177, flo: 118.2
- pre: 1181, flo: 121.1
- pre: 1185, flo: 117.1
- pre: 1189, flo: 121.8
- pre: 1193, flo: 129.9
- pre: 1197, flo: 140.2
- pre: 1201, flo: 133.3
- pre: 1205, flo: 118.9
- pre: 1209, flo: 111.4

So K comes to 126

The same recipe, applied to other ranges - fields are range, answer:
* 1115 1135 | 114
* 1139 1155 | 114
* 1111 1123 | 116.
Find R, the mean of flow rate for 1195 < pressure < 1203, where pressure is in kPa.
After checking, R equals 137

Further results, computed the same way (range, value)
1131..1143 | 111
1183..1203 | 128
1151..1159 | 116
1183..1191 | 119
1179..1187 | 119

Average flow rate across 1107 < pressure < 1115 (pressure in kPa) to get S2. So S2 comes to 114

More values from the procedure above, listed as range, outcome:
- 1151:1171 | 115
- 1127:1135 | 111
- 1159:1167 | 113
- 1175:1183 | 120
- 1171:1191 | 119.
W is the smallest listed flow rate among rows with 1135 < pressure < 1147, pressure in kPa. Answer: 110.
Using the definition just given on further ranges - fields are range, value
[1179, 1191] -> 117.1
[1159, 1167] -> 111.8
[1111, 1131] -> 110.8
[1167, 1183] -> 114.6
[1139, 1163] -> 110.3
